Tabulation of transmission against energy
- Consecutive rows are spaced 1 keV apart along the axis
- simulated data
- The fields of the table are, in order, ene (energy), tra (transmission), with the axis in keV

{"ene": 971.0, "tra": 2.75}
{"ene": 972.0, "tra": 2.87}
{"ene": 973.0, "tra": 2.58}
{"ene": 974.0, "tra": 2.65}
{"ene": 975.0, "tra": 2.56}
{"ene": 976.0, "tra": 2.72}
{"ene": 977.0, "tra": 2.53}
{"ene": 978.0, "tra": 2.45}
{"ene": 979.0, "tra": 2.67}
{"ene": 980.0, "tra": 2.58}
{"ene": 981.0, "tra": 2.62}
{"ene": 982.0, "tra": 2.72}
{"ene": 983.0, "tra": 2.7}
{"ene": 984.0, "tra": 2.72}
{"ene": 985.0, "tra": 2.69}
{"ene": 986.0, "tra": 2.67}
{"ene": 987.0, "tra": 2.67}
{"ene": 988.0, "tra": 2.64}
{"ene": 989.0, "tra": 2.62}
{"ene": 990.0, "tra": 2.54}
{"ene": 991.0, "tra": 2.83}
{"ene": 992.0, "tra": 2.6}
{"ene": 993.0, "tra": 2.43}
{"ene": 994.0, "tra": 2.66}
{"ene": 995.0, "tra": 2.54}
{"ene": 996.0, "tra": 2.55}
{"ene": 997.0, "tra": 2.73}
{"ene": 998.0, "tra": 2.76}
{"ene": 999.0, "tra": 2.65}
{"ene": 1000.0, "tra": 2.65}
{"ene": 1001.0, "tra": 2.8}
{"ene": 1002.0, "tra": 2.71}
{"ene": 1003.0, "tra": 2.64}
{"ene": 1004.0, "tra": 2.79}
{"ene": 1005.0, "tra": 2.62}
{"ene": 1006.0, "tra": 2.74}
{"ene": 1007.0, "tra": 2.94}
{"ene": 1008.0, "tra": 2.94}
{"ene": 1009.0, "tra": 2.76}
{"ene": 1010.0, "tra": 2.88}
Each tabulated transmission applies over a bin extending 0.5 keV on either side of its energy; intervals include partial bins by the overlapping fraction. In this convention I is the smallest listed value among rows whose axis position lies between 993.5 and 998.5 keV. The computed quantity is 2.54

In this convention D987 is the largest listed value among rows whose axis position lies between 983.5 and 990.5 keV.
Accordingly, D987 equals 2.72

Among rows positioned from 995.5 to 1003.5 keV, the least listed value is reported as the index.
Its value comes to 2.55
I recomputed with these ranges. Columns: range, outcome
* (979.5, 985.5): 2.58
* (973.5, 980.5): 2.45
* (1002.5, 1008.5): 2.62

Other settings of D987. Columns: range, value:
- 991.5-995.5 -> 2.66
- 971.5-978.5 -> 2.87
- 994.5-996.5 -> 2.55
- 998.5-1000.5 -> 2.65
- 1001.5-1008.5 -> 2.94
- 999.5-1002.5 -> 2.8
